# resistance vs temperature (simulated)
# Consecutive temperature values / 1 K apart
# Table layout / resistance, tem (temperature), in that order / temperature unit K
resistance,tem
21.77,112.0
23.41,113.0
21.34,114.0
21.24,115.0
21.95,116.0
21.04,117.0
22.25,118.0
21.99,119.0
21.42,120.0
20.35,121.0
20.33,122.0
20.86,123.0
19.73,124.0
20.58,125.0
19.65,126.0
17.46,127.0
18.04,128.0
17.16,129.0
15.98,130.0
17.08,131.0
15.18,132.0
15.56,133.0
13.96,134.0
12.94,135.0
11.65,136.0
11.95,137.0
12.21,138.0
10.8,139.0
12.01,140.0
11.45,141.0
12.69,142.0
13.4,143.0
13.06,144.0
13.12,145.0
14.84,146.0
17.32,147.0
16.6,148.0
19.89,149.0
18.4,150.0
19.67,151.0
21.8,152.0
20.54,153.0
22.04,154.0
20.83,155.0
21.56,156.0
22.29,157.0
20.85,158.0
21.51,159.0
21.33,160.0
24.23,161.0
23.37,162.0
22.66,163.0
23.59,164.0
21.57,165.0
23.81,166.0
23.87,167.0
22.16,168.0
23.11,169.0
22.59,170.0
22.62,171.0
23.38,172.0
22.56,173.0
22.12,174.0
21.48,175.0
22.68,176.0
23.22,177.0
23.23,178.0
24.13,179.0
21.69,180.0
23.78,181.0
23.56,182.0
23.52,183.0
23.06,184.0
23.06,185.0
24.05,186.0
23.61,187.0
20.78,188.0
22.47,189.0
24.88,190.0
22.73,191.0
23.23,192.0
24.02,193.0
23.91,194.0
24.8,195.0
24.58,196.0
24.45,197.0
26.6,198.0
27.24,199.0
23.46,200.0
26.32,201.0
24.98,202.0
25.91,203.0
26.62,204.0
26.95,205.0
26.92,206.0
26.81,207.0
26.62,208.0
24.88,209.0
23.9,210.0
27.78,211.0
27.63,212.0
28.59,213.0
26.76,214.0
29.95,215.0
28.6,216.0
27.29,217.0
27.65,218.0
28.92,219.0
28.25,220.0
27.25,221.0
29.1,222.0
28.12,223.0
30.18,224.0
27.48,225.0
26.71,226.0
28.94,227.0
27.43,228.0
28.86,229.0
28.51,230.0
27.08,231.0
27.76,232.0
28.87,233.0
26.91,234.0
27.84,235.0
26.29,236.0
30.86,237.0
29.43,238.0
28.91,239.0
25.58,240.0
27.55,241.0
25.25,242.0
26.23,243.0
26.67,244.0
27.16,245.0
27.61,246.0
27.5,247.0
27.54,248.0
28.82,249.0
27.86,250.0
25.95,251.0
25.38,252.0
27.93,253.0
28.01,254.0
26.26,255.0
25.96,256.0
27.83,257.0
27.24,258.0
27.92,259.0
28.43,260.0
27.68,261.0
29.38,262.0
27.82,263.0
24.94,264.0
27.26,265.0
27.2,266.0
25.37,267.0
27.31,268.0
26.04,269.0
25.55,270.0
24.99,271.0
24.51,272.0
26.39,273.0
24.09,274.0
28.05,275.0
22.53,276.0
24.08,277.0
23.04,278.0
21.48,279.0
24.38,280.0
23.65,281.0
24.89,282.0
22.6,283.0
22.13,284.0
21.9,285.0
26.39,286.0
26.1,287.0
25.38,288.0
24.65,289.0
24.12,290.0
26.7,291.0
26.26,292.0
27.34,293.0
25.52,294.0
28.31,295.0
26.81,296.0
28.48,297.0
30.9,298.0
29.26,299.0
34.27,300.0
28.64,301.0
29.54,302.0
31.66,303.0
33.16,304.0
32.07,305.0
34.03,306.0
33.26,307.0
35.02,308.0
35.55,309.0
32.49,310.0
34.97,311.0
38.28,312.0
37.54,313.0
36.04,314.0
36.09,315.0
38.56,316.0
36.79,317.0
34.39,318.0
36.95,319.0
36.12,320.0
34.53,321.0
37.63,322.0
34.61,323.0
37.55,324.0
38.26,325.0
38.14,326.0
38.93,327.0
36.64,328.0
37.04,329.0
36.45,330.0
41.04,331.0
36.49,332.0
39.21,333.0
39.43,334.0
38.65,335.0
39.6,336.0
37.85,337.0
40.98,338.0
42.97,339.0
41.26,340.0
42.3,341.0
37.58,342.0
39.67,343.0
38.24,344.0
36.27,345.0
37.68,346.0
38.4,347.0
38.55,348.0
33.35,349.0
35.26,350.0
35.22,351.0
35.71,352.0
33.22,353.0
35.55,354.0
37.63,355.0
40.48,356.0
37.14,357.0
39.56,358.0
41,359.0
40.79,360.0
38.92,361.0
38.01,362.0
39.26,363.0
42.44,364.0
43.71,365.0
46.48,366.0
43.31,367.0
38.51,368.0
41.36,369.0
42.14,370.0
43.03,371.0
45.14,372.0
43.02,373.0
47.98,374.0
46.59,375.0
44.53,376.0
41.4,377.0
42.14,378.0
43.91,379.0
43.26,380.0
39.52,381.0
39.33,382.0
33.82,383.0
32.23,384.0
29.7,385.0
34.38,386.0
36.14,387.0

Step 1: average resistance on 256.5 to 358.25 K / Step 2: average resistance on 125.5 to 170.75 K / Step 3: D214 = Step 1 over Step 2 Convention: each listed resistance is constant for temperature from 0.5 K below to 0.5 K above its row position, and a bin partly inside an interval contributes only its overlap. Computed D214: 1.8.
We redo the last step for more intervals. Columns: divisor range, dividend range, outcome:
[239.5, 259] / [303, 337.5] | 1.35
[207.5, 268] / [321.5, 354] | 1.38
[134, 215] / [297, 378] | 1.74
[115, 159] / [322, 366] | 2.19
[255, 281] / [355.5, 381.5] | 1.62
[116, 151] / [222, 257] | 1.66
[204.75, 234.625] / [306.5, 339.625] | 1.34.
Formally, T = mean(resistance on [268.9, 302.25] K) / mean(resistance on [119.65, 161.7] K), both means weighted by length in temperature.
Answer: 1.5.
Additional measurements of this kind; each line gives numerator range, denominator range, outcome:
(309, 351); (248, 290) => 1.46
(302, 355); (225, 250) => 1.33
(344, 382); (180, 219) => 1.59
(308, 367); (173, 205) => 1.59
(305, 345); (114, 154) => 2.17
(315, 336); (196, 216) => 1.41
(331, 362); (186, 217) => 1.50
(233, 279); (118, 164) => 1.49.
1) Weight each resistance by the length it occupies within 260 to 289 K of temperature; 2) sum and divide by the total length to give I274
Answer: 25.2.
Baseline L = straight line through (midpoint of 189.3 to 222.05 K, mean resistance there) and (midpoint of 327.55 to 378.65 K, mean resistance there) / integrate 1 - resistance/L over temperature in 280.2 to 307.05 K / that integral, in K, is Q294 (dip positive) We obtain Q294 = 5.3 K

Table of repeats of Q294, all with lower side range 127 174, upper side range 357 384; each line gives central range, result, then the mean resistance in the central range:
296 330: 0.9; 34.7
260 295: 7.0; 25.4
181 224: -3.2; 25.7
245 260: 1.0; 27.3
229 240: -0.3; 28.2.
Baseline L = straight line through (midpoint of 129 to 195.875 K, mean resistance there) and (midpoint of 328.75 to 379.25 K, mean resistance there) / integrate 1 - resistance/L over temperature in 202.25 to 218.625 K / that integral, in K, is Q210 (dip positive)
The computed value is -1.3 K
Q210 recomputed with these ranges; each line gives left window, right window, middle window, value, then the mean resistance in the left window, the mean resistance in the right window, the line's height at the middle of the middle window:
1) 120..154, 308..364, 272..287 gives 3.6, 16.4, 37.7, 31.6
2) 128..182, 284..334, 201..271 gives -3.1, 19.1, 32.8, 26.3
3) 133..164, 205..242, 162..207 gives -3.1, 17.4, 27.7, 22.3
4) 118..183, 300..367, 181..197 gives -0.3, 19.4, 37.3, 23.1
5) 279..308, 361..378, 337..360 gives 0.2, 27.6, 42.8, 38.6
